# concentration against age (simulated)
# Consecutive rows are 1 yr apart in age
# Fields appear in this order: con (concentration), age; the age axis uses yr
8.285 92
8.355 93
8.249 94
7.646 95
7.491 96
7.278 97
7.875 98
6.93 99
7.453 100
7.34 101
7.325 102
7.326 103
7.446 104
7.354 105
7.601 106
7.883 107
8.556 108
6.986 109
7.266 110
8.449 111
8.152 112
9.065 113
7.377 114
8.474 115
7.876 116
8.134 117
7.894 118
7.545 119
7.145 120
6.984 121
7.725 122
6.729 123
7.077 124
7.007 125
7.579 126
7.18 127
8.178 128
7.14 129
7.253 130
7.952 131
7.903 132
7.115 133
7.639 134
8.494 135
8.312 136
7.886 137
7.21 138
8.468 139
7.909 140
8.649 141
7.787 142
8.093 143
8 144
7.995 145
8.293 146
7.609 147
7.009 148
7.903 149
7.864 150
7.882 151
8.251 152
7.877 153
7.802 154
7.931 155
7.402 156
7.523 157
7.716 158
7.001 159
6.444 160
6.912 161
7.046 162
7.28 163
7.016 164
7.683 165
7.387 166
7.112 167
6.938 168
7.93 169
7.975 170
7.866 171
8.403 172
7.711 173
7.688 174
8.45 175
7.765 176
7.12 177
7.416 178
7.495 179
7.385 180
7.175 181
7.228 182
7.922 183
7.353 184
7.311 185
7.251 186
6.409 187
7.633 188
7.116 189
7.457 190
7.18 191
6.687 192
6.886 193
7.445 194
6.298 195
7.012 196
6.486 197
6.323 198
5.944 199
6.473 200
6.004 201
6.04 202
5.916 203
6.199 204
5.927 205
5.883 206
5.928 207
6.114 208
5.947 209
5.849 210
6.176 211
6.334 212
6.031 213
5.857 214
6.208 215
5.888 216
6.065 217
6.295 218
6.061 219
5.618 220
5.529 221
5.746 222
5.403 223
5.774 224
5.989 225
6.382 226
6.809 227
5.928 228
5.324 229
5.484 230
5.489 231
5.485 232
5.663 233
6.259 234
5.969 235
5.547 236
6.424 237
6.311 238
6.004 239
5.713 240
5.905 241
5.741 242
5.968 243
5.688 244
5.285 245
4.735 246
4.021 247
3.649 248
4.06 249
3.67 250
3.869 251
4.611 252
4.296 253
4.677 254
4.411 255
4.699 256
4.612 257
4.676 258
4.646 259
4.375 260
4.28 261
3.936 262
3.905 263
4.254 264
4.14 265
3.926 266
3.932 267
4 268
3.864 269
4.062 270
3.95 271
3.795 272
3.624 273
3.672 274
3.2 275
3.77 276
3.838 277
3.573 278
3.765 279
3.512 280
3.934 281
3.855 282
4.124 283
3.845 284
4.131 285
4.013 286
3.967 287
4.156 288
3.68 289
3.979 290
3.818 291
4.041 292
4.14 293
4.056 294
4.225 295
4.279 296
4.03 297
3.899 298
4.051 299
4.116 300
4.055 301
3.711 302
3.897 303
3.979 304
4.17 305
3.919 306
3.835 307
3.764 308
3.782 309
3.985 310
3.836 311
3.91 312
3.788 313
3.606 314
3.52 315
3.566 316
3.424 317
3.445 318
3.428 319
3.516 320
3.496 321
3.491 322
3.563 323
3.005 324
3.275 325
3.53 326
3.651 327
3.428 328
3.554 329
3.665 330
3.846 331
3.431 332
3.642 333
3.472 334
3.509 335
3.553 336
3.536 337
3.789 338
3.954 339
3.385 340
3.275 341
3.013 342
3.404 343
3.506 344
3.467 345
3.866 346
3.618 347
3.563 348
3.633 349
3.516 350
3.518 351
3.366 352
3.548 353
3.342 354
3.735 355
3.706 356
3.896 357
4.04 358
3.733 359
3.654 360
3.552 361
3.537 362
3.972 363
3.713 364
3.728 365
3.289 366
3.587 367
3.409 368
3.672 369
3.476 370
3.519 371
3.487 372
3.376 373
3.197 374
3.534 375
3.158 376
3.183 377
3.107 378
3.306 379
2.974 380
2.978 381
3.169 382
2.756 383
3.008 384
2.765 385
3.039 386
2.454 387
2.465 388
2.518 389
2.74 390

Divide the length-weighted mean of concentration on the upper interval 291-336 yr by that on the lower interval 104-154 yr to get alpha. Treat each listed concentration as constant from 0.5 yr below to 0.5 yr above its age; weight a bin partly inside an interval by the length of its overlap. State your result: 0.48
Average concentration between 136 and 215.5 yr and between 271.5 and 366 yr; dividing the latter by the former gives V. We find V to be 0.5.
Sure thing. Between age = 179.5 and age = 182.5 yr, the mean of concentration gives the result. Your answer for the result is 7.26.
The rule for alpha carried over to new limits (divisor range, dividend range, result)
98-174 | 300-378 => 0.47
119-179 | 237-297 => 0.56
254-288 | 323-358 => 0.88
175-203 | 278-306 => 0.57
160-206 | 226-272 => 0.69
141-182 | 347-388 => 0.45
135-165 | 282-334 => 0.49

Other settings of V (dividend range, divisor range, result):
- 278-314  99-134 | 0.52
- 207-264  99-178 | 0.70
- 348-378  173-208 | 0.51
